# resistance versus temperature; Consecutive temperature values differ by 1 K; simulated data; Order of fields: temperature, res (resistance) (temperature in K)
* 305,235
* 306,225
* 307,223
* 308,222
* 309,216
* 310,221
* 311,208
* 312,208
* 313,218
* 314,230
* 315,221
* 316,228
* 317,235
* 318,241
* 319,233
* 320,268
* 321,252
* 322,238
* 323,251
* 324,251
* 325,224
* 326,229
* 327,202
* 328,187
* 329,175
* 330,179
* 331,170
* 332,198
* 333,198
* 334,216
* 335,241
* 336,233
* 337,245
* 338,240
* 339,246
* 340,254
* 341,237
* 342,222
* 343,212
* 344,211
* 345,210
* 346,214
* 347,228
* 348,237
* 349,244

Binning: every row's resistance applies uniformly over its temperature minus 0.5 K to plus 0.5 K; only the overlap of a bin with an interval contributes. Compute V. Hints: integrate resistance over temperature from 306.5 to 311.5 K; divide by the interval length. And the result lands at 218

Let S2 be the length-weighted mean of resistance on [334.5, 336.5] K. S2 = 237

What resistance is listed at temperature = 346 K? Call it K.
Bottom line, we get 214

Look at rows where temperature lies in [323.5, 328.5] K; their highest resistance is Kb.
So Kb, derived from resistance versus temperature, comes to 251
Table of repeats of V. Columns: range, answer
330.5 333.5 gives 189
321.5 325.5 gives 241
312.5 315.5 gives 223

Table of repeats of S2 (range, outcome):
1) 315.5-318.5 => 235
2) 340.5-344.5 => 220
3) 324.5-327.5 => 218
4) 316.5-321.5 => 246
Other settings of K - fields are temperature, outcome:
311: 208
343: 212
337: 245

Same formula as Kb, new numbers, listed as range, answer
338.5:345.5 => 254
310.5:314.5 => 230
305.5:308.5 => 225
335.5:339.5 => 246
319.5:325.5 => 268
